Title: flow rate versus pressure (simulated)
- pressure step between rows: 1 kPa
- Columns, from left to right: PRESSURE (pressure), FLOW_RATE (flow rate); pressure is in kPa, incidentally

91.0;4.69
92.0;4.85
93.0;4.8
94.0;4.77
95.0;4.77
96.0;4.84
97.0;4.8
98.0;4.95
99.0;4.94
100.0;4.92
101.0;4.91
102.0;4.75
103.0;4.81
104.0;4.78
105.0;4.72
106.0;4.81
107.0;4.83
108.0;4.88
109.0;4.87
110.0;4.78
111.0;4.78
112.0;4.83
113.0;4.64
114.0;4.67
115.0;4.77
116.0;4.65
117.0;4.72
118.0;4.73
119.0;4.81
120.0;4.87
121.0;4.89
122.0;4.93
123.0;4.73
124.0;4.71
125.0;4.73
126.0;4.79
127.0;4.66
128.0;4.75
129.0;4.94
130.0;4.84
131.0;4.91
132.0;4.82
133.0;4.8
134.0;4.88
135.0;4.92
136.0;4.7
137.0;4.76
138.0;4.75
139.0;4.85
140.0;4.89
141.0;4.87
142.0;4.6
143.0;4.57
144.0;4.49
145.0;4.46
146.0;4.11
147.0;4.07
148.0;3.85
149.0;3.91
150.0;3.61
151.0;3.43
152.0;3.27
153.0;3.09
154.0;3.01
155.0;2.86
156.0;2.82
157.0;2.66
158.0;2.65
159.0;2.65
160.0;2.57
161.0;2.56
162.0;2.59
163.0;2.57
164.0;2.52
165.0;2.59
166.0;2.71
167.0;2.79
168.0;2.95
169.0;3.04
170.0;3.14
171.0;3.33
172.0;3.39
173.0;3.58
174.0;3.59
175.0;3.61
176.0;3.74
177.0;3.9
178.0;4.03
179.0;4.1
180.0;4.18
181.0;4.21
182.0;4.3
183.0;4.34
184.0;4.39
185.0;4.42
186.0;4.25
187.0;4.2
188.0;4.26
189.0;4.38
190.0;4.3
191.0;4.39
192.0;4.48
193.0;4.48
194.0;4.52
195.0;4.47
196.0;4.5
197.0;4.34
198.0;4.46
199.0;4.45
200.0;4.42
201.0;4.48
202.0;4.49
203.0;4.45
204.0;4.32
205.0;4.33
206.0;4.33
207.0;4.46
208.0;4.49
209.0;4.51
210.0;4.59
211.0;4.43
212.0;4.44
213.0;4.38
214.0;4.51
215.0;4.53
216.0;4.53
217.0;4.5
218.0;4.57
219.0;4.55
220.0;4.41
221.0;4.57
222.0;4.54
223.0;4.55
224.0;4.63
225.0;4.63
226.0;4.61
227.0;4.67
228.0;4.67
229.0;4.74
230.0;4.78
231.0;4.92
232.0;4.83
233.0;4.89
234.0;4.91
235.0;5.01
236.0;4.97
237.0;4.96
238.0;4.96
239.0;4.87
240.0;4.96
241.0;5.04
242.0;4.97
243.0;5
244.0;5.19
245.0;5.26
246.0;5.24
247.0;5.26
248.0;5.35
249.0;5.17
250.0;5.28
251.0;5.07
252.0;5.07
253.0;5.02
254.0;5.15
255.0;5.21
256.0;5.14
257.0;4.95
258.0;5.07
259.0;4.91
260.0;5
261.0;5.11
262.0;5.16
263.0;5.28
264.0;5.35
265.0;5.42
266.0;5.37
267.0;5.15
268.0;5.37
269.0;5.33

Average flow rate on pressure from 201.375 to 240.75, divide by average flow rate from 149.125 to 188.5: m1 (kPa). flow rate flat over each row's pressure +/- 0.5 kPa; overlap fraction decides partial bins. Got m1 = 1.4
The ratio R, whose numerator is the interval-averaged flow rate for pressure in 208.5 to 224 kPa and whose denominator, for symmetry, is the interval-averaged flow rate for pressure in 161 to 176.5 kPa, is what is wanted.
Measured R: 1.47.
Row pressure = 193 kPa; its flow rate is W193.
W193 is 4.48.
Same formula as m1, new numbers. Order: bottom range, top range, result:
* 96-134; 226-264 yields 1.05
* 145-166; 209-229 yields 1.47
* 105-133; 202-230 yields 0.94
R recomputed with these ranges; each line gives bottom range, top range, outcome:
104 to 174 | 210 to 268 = 1.20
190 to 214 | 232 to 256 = 1.14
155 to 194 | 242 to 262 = 1.44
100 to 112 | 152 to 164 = 0.57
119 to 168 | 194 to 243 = 1.16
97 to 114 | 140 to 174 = 0.69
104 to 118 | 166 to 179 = 0.72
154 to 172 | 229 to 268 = 1.82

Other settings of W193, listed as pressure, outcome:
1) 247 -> 5.26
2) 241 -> 5.04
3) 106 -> 4.81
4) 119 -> 4.81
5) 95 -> 4.77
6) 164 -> 2.52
